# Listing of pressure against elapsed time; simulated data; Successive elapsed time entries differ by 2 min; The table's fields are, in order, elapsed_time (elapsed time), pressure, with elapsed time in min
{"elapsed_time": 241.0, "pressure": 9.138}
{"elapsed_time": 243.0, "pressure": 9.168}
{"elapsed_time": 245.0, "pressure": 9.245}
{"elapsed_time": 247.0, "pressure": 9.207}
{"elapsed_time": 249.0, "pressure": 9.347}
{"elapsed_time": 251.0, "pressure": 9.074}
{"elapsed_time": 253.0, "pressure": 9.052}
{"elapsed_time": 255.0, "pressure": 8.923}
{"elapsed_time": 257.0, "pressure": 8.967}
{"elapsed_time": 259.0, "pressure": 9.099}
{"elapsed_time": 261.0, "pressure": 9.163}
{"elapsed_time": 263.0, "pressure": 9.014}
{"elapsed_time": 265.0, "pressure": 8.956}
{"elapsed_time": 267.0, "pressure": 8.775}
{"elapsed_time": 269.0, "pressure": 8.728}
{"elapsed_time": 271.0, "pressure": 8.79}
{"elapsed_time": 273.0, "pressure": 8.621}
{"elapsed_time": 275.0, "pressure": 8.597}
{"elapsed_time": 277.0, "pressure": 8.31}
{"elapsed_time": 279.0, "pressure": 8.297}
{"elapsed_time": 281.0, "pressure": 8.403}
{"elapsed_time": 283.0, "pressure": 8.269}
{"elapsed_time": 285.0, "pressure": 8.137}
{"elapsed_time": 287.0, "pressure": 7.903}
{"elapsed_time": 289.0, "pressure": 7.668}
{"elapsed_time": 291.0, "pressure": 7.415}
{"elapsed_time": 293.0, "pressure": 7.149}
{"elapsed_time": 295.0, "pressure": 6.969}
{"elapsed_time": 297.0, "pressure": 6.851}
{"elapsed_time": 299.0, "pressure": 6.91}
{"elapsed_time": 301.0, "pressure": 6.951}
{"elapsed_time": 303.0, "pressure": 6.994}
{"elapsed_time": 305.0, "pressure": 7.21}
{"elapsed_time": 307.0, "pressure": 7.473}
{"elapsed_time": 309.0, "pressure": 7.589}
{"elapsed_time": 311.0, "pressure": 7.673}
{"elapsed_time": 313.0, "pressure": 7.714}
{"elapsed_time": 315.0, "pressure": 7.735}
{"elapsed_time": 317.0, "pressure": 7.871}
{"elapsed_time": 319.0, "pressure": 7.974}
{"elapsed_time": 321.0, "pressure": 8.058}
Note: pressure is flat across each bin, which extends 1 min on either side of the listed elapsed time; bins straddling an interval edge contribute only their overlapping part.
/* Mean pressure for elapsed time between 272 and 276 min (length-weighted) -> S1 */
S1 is 8.61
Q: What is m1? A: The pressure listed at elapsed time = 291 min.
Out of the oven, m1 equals 7.415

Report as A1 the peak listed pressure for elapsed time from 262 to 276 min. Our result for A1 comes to 9.014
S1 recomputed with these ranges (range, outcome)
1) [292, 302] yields 6.97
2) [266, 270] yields 8.75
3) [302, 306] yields 7.1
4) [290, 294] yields 7.28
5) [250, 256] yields 9.02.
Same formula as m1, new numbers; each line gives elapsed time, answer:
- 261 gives 9.163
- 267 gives 8.775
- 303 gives 6.994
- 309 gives 7.589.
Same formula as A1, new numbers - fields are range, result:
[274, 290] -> 8.597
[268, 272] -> 8.79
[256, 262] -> 9.163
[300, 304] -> 6.994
